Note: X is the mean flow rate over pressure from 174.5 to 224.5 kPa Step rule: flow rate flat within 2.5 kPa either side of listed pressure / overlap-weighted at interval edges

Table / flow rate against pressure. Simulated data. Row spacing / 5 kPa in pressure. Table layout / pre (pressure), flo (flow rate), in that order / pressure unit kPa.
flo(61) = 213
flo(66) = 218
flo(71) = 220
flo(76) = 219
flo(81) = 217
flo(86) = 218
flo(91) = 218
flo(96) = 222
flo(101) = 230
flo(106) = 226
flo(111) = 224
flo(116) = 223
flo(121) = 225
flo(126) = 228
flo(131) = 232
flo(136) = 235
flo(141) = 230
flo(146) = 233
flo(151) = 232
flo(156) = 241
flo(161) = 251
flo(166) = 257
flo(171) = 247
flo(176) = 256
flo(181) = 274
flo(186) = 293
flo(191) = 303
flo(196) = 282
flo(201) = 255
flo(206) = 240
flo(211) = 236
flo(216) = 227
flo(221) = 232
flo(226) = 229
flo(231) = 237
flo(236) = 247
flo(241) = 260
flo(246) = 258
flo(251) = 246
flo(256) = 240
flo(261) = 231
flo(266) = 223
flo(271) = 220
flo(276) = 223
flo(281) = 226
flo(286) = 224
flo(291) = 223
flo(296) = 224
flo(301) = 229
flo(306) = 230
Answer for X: 259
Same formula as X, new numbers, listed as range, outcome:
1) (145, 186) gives 252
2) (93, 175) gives 234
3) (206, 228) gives 232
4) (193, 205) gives 266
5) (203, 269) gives 239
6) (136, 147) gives 232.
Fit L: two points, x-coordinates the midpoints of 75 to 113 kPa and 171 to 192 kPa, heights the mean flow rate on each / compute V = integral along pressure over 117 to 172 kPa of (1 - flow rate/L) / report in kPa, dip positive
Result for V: 3.5 kPa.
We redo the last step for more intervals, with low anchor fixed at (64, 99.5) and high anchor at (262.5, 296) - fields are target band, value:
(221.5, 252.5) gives -3.2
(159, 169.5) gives -1.5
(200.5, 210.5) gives -1.0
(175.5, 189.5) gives -3.6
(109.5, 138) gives -1.0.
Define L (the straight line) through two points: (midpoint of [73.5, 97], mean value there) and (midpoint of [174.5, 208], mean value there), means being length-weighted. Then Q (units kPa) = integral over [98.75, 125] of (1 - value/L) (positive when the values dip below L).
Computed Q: 0.7 kPa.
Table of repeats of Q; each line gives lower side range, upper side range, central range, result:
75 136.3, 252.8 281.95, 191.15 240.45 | -4.31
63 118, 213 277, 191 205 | -2.39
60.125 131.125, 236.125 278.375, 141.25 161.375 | -0.82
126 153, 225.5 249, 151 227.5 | -4.66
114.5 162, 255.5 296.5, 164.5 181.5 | -1.91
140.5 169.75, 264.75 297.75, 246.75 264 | -1.02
